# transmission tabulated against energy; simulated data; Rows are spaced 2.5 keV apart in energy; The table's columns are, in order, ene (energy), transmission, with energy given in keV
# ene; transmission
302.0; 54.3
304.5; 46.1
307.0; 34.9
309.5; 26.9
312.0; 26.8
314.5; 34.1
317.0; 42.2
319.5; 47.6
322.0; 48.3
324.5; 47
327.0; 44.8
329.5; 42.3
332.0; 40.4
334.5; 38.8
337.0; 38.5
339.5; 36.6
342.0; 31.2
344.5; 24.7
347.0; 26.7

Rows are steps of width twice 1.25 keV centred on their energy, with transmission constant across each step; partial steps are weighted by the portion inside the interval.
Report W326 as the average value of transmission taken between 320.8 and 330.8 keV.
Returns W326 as 45.6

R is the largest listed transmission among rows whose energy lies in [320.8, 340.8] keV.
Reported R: 48.3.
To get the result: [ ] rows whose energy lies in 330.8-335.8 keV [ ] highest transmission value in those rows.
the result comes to 40.4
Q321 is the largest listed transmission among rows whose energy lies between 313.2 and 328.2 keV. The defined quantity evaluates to 48.3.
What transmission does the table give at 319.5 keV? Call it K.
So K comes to 47.6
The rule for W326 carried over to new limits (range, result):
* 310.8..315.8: 30.6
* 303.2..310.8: 36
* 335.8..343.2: 35.4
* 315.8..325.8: 46.3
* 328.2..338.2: 40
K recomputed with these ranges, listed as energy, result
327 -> 44.8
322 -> 48.3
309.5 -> 26.9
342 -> 31.2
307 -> 34.9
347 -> 26.7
